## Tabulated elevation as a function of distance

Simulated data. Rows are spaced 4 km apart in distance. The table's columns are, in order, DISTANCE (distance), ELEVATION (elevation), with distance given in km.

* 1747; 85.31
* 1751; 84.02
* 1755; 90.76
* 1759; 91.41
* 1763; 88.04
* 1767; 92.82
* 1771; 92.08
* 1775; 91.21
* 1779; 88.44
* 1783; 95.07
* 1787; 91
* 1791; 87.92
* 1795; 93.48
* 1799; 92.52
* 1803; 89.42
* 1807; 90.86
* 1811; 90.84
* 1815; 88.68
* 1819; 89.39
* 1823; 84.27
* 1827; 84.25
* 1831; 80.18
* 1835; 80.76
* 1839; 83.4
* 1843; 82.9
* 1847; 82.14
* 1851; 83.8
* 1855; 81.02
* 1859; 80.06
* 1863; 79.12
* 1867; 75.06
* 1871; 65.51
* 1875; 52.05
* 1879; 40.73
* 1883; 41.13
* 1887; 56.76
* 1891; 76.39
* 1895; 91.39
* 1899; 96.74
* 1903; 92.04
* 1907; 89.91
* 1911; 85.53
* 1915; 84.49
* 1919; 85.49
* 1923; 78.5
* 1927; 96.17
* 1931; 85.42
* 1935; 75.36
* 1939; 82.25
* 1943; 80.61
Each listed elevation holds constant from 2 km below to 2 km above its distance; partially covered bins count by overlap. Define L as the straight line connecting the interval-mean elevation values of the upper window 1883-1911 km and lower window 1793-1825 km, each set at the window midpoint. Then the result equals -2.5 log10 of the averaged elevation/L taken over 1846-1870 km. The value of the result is 0.072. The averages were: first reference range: 89.9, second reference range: 80.9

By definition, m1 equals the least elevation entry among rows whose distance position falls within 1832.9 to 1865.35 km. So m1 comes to 79.12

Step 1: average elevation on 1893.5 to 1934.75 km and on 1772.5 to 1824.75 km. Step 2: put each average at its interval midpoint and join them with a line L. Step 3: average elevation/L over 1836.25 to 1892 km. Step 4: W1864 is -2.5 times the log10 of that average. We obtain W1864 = 0.26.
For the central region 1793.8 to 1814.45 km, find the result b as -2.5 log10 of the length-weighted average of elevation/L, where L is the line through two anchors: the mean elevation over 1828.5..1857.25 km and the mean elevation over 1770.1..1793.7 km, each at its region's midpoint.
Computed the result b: -0.042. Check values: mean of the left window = 91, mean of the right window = 82.1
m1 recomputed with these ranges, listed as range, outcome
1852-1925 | 40.73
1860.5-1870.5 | 75.06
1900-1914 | 85.53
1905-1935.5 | 75.36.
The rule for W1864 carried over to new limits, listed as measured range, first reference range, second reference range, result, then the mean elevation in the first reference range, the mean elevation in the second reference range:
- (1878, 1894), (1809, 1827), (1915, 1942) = 0.439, 87.8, 83.8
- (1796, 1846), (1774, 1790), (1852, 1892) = -0.088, 91.2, 65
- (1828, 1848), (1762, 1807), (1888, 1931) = 0.093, 91.1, 86.8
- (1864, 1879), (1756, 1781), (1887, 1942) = 0.363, 90.7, 85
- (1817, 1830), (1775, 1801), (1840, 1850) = 0.006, 91.4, 82.7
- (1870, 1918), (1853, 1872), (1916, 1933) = 0.124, 76.7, 86.3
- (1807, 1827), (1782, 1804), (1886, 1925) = 0.023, 91.5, 84.4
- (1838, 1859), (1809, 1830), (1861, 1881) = -0.129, 87.1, 62.5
